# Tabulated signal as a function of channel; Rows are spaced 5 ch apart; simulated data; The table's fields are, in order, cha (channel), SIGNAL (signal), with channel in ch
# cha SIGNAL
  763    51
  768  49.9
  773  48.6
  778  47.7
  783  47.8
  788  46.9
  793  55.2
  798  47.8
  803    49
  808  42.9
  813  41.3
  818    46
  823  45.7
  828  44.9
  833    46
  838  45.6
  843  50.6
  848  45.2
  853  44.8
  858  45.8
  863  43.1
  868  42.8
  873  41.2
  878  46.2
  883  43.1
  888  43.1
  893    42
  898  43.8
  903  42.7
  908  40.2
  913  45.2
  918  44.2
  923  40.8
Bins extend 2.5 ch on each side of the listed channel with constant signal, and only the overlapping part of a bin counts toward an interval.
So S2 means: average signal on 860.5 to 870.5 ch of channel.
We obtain 43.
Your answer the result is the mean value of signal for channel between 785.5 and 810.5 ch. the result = 48.4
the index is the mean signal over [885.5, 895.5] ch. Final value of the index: 42.5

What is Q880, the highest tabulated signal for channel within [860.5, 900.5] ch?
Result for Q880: 46.2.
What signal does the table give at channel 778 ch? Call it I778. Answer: 47.7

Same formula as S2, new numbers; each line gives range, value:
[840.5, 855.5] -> 46.9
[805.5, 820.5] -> 43.4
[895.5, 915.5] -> 43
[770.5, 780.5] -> 48.1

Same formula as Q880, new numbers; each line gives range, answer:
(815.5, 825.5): 46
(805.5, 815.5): 42.9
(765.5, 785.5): 49.9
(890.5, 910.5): 43.8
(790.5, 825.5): 55.2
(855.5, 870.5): 45.8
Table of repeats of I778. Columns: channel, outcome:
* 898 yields 43.8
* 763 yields 51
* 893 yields 42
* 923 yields 40.8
